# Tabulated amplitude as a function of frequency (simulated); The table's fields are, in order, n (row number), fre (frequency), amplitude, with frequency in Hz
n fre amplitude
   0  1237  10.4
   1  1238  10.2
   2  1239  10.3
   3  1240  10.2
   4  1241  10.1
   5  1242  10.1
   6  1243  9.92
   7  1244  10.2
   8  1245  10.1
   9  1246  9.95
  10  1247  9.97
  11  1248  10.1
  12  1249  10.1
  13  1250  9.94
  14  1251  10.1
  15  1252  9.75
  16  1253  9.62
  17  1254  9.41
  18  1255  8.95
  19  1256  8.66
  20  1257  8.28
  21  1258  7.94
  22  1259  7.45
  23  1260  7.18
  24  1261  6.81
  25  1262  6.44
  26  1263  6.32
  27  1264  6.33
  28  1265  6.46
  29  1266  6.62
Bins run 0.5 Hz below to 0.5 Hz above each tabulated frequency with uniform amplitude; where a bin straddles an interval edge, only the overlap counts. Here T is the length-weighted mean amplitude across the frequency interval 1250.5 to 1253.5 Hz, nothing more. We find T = 9.82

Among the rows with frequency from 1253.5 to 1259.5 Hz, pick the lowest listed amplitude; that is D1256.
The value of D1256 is 7.45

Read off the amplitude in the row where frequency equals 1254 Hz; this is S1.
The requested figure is 9.41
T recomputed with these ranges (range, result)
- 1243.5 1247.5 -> 10.1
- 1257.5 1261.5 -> 7.34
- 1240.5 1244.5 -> 10.1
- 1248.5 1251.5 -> 10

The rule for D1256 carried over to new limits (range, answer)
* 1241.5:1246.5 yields 9.92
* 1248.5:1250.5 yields 9.94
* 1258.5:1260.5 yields 7.18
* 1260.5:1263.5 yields 6.32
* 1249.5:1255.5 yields 8.95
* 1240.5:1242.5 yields 10.1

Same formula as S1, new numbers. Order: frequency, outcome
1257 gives 8.28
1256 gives 8.66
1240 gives 10.2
